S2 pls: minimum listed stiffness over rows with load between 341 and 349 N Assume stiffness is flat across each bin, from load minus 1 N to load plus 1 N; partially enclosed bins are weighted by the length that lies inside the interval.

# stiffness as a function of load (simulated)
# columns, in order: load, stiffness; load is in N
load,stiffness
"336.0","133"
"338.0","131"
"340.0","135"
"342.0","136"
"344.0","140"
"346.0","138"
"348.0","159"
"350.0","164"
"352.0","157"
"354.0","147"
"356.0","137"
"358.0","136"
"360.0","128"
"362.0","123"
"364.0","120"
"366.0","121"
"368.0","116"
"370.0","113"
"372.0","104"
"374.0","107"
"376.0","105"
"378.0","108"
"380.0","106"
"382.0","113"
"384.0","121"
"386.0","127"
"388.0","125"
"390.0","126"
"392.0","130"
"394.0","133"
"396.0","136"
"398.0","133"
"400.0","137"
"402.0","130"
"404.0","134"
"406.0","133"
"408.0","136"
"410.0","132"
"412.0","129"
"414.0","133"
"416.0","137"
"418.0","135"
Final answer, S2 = 136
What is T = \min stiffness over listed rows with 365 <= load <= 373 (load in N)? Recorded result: 104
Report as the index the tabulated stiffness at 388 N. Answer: 125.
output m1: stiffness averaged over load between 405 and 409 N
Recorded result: 134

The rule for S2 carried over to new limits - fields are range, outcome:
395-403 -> 130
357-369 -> 116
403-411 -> 132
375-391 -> 105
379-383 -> 106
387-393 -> 125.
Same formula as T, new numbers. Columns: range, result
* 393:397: 133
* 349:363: 123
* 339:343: 135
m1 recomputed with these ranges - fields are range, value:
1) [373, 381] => 106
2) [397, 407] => 133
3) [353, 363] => 134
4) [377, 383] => 109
